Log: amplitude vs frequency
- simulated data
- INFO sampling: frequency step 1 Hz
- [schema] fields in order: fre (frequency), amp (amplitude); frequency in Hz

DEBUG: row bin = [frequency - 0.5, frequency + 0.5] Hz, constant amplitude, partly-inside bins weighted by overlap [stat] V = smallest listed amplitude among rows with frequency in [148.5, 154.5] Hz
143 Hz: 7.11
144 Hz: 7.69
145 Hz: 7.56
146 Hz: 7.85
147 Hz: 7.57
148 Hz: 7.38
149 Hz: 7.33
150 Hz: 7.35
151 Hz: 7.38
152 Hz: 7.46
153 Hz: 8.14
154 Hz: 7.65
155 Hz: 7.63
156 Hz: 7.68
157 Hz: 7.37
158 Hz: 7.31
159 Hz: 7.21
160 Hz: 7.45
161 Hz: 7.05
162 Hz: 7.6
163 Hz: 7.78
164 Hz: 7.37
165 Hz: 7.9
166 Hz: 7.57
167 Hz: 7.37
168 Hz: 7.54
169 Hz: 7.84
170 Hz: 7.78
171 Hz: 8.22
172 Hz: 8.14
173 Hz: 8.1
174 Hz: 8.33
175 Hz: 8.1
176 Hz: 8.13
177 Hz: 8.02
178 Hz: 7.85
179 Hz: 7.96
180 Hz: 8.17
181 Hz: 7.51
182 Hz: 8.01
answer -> 7.33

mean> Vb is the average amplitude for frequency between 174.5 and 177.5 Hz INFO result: 8.08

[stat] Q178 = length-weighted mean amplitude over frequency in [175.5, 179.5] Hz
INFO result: 7.99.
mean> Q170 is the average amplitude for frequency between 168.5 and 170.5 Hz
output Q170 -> 7.81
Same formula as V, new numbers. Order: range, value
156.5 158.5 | 7.31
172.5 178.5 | 7.85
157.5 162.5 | 7.05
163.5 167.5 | 7.37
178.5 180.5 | 7.96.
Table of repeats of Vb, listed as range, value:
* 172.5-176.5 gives 8.16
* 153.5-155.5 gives 7.64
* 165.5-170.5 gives 7.62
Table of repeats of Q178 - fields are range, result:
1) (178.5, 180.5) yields 8.06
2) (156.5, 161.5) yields 7.28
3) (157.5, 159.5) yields 7.26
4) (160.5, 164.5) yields 7.45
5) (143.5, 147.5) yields 7.67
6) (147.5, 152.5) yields 7.38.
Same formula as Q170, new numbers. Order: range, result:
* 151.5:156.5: 7.71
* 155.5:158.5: 7.45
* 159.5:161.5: 7.25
